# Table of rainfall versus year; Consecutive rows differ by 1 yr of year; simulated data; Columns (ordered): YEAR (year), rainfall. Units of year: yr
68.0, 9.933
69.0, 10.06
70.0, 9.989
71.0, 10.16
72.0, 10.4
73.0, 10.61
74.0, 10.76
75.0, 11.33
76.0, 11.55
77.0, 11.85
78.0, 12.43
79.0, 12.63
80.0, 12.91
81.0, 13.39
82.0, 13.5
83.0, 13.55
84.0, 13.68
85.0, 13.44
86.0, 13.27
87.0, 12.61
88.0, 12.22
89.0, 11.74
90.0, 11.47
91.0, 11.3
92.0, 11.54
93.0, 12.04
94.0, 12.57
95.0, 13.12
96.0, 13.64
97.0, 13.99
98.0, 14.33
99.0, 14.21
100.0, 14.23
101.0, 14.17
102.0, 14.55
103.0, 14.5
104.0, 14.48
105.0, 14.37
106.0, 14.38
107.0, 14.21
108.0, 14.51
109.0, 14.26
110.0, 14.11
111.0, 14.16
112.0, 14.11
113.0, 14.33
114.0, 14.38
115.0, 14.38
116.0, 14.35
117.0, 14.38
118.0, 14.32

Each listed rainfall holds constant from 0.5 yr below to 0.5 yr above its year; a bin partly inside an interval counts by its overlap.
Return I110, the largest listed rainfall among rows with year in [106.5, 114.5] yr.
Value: 14.51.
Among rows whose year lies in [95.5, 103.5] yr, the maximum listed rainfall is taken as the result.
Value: 14.55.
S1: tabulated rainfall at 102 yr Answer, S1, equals 14.55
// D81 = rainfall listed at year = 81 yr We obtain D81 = 13.39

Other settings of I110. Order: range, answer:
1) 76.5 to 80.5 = 12.91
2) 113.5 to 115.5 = 14.38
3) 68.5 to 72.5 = 10.4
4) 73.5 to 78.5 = 12.43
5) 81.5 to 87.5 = 13.68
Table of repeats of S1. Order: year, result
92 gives 11.54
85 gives 13.44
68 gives 9.933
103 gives 14.5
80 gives 12.91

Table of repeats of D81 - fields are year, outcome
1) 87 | 12.61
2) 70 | 9.989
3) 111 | 14.16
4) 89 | 11.74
